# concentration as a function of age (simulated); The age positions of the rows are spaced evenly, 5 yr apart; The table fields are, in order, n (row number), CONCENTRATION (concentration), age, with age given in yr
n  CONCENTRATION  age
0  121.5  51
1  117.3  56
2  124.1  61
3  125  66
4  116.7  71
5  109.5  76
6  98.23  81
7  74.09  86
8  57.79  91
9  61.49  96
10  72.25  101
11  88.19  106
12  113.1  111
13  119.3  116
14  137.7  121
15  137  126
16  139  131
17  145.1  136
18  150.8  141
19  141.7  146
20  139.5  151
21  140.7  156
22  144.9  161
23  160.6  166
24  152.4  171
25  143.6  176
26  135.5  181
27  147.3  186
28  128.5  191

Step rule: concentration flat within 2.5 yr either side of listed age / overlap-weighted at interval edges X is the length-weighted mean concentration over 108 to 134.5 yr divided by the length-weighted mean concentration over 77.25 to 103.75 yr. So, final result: 1.73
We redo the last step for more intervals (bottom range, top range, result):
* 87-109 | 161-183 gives 2.08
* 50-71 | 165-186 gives 1.21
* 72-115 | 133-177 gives 1.69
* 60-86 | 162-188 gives 1.34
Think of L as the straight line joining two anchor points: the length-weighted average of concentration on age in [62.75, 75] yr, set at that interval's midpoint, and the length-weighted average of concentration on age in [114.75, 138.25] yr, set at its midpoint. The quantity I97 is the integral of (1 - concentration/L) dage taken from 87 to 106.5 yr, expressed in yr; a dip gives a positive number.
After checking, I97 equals 9.1 yr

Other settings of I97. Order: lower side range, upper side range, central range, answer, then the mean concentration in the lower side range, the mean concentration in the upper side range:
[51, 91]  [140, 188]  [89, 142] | 6.9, 107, 146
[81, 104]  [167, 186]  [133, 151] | -4.8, 70.3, 146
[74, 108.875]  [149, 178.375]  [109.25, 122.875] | -2.7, 80.2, 147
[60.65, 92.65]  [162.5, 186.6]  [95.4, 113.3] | 4.5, 100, 148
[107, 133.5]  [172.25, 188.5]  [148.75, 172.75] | -1.7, 127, 143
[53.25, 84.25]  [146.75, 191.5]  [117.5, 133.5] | -0.7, 114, 144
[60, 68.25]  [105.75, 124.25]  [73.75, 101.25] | 9.7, 125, 119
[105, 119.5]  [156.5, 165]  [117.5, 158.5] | -3.6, 111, 147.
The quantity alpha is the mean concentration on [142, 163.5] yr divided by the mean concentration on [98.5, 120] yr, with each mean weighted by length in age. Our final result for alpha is 1.4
